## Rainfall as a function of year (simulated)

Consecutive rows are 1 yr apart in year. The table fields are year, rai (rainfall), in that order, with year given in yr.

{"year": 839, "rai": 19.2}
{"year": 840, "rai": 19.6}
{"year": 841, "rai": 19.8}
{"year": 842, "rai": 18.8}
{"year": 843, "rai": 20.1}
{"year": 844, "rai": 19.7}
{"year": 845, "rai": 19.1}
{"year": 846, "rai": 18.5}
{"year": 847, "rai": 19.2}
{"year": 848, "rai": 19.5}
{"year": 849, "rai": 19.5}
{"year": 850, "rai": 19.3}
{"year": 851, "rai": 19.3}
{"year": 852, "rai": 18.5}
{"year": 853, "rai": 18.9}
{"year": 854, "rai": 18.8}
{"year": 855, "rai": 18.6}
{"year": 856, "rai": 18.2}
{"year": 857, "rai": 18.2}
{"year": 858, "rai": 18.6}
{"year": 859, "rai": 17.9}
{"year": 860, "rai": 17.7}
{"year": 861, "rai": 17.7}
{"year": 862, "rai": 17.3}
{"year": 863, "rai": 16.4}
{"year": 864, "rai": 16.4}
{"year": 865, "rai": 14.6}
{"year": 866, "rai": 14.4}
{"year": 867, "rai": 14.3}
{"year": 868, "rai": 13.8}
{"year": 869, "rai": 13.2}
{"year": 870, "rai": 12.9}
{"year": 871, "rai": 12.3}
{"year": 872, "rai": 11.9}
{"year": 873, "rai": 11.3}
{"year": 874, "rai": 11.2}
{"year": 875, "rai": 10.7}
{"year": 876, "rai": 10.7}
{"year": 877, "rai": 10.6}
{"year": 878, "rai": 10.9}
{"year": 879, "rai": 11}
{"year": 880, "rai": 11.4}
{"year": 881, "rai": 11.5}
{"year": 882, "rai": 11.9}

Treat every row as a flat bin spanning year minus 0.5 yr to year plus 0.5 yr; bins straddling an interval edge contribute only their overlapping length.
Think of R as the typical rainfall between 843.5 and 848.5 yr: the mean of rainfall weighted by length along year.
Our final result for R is 19.2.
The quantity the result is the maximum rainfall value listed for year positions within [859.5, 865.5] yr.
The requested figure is 17.7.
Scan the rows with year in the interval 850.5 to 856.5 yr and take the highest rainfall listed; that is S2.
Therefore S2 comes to 19.3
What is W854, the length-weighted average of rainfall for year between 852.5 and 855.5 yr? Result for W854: 18.8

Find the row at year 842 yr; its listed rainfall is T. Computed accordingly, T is 18.8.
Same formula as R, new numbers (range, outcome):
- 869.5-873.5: 12.1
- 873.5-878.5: 10.8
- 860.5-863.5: 17.1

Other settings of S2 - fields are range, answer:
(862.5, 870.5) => 16.4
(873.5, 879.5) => 11.2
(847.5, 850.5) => 19.5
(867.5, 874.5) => 13.8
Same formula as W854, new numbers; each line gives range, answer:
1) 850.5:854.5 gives 18.9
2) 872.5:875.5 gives 11.1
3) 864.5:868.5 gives 14.3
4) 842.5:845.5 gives 19.6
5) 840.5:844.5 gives 19.6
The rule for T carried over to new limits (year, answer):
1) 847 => 19.2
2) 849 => 19.5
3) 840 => 19.6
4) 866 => 14.4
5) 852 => 18.5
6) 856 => 18.2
